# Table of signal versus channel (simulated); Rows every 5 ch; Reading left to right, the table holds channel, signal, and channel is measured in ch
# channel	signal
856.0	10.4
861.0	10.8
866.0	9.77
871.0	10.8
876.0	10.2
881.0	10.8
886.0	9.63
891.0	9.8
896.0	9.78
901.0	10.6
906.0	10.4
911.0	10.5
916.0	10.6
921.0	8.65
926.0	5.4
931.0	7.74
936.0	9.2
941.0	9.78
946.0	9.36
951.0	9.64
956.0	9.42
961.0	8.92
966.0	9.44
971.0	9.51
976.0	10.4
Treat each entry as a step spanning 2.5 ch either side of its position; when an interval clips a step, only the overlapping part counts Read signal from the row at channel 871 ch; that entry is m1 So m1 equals 10.8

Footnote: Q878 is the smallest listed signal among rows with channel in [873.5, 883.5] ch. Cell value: 10.2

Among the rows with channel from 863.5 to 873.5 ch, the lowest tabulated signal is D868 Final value 9.77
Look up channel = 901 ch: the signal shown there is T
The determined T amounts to 10.6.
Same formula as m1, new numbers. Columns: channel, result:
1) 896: 9.78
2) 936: 9.2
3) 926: 5.4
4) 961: 8.92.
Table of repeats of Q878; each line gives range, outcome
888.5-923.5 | 8.65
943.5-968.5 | 8.92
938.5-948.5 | 9.36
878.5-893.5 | 9.63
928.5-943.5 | 7.74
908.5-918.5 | 10.5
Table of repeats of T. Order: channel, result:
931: 7.74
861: 10.8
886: 9.63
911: 10.5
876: 10.2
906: 10.4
